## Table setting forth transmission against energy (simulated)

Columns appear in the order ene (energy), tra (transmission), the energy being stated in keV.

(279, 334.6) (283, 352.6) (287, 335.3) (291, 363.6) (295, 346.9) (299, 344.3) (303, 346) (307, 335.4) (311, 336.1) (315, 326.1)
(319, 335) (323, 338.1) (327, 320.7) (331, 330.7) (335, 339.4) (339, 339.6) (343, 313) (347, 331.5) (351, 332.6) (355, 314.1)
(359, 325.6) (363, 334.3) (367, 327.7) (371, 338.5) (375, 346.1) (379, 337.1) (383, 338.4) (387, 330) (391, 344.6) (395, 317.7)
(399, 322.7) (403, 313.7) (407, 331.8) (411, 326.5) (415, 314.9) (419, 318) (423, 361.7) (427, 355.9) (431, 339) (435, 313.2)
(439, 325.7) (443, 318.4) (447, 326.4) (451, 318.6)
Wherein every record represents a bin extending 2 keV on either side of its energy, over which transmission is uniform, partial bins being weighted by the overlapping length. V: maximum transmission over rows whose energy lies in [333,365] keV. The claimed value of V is 339.6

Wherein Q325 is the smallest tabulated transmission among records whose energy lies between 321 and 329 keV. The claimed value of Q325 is 320.7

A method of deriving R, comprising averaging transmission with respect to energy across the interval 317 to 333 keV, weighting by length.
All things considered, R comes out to 331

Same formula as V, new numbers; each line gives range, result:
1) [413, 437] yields 361.7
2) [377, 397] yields 344.6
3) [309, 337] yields 339.4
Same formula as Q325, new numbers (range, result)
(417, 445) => 313.2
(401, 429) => 313.7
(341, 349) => 313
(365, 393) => 327.7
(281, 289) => 335.3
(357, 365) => 325.6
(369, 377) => 338.5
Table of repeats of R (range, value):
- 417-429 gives 345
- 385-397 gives 331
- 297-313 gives 340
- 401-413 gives 324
